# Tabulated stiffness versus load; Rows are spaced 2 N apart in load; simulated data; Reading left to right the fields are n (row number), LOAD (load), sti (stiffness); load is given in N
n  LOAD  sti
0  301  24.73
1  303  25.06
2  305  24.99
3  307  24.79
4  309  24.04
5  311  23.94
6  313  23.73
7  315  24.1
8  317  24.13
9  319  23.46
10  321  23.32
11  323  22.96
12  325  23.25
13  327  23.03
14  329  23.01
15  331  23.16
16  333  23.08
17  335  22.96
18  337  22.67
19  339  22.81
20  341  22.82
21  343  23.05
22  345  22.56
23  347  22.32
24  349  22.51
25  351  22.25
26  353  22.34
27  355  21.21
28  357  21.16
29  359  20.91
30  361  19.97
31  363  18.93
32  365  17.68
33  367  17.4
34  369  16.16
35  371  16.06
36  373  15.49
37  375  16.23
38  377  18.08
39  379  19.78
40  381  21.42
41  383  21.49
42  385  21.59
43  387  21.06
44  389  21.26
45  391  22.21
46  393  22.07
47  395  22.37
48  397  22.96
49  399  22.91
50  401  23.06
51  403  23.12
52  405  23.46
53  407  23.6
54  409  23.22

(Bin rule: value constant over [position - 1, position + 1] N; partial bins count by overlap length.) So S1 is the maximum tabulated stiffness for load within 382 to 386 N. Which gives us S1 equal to 21.59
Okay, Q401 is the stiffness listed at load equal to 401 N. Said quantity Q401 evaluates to 23.06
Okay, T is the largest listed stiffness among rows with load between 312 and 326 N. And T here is 24.13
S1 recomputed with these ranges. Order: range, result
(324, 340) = 23.25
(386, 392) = 22.21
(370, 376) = 16.23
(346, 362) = 22.51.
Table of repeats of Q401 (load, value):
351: 22.25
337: 22.67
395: 22.37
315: 24.1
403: 23.12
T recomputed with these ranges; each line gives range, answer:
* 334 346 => 23.05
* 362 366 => 18.93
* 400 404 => 23.12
